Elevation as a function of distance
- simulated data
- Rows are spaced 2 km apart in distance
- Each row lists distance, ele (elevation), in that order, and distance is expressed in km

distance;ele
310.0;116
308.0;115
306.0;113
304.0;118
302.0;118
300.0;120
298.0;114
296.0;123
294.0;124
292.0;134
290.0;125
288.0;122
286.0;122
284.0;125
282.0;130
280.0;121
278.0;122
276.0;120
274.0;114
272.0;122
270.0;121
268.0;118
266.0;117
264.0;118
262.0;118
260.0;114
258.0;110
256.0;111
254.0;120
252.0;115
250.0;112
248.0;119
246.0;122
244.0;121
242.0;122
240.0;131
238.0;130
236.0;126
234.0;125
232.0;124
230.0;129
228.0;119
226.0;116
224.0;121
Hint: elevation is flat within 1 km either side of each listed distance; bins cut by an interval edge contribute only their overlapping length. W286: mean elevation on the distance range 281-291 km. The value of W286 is 125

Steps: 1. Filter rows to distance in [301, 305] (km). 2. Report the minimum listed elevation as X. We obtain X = 118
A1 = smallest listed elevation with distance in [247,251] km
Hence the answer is 112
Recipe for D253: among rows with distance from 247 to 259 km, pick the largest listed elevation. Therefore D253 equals 120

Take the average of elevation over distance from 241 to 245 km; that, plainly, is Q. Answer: 122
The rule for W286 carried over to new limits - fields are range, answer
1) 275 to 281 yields 121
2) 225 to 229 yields 118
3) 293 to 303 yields 120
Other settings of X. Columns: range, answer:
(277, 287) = 121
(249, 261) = 110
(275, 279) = 120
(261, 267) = 117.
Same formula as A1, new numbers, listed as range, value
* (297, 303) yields 114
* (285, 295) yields 122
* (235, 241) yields 126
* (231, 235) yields 124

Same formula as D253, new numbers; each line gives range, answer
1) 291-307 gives 134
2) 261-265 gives 118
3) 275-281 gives 122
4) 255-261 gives 114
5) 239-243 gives 131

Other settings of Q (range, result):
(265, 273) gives 120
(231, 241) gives 127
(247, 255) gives 116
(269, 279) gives 120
